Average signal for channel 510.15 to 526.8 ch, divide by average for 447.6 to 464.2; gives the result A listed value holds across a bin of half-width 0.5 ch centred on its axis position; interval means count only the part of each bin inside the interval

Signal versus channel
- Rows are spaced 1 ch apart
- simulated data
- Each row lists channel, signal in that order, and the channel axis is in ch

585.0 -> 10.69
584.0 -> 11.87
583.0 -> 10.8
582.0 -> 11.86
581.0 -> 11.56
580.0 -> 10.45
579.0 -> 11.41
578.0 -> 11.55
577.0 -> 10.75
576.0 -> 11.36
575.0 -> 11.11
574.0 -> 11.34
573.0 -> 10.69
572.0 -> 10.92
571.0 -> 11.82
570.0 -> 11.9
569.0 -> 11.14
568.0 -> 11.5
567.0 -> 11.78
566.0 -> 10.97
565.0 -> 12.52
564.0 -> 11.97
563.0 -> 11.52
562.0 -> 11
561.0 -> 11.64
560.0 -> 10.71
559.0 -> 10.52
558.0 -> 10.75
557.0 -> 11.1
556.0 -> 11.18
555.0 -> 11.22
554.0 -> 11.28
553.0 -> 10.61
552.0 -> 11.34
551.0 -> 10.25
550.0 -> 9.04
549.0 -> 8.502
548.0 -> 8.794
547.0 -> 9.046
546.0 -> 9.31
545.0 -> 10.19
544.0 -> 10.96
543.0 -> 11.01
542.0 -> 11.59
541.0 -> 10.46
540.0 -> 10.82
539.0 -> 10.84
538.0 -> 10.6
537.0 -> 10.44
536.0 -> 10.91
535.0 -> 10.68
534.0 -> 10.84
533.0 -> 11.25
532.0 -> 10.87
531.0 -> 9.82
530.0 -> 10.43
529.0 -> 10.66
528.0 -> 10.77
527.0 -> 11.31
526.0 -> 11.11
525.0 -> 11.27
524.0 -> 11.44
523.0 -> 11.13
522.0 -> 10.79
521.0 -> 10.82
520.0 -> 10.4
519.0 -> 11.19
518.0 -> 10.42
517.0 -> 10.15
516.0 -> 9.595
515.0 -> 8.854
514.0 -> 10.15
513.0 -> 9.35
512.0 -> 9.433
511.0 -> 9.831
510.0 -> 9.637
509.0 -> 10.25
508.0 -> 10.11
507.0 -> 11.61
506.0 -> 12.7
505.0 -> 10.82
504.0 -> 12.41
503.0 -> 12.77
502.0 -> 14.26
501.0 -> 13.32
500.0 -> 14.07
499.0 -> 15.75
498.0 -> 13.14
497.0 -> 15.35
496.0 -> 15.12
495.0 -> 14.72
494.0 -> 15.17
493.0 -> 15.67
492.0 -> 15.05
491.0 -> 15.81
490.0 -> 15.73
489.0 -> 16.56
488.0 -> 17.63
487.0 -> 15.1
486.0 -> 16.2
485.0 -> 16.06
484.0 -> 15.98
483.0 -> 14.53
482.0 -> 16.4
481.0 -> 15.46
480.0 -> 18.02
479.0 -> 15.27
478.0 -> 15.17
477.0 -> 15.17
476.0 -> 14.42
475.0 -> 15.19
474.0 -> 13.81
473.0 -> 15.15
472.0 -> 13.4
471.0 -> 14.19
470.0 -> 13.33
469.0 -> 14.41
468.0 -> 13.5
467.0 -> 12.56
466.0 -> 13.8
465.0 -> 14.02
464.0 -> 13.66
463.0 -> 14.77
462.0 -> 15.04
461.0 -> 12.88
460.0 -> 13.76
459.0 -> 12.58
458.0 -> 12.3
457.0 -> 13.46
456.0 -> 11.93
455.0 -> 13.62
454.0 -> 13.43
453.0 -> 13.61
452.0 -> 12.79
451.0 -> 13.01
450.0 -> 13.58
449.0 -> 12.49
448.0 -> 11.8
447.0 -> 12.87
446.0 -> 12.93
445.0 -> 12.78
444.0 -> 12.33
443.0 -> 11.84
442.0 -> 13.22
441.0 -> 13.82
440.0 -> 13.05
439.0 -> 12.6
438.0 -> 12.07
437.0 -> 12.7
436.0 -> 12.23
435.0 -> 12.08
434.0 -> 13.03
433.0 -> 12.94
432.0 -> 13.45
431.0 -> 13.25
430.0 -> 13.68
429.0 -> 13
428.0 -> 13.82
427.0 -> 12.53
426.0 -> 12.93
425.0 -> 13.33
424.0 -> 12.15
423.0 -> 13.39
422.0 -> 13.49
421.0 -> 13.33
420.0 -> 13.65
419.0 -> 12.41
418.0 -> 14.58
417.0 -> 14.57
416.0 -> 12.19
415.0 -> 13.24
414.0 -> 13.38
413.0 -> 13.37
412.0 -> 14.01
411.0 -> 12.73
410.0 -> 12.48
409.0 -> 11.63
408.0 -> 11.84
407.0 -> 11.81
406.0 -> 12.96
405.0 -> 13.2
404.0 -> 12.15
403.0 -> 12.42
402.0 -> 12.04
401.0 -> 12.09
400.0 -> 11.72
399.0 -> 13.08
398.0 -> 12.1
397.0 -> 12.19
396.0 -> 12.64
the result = 0.78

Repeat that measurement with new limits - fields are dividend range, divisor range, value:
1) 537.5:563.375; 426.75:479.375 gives 0.79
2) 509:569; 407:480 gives 0.80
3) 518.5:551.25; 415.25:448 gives 0.81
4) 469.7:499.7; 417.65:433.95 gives 1.16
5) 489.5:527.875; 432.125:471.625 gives 0.92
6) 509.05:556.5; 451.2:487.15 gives 0.73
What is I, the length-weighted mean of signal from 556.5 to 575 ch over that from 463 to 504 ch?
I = 0.8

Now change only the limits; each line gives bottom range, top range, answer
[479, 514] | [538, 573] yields 0.78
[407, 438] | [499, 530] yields 0.85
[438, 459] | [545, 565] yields 0.82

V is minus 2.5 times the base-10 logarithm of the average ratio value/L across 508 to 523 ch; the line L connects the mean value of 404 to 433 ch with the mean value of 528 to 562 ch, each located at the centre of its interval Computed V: 0.11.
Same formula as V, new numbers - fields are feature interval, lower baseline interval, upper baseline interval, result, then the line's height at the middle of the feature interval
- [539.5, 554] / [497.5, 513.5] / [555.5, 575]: 0.130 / 11.5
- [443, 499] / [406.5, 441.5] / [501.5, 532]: -0.205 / 11.9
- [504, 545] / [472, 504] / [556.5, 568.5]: 0.237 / 13.3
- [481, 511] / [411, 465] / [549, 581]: -0.160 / 12.2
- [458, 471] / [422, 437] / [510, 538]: -0.134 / 12.1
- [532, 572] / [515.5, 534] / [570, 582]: 0.019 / 11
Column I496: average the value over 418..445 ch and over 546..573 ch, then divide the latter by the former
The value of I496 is 0.84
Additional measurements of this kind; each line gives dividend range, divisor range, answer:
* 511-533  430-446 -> 0.82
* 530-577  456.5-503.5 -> 0.74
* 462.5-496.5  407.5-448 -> 1.16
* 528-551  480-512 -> 0.73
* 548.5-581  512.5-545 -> 1.04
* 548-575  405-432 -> 0.84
